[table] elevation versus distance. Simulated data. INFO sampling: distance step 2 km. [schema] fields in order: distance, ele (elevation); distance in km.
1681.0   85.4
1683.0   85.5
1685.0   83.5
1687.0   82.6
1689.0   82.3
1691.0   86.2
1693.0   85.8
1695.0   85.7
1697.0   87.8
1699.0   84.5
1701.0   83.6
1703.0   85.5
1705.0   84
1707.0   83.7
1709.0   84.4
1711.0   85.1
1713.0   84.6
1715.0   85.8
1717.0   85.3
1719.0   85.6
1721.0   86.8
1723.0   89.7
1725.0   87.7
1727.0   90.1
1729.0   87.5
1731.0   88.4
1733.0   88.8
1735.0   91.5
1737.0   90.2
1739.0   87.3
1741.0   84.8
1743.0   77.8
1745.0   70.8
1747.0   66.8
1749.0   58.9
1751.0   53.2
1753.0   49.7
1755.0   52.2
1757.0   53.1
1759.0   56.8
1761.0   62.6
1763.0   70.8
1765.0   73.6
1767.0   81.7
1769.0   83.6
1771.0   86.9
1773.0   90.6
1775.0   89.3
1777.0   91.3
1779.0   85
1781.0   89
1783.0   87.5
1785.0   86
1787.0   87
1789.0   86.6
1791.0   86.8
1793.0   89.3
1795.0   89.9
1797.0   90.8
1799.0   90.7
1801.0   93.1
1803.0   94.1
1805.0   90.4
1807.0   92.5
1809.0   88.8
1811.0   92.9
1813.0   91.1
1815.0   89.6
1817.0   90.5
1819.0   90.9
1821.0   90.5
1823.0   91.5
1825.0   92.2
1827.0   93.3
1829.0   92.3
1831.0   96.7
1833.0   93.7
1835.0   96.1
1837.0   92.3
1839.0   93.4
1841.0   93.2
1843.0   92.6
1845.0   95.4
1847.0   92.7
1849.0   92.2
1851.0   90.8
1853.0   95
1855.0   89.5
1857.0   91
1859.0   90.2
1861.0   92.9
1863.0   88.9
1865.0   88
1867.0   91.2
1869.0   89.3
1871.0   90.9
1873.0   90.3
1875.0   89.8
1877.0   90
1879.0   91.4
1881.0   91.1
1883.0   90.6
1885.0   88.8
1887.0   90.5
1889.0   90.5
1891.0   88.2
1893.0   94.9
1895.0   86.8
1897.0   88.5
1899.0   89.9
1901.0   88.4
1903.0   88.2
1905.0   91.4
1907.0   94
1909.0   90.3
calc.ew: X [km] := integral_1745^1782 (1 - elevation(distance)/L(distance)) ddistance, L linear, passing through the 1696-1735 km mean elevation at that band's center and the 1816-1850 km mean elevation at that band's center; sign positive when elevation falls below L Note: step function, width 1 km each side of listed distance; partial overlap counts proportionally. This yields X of 7.2 km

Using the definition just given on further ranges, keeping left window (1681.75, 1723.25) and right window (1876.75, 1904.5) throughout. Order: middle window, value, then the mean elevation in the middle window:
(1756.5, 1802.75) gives 2.1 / 83.2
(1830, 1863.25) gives -1.5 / 92.8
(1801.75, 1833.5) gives -1.4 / 91.9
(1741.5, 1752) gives 2.4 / 66.4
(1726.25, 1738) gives -0.5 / 89.4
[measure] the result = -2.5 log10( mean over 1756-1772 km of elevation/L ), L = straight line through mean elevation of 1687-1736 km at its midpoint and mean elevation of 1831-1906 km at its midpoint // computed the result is 0.23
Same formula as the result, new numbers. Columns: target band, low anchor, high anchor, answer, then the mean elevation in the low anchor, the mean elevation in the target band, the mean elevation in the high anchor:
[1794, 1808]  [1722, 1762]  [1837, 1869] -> -0.10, 74.4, 91.6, 91.7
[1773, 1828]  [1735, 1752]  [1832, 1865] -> -0.07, 74.8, 90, 92.4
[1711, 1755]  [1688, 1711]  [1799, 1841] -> 0.09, 84.9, 80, 92.3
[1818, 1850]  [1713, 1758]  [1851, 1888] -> -0.07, 78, 93.1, 90.5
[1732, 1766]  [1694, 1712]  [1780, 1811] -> 0.24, 84.9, 69.9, 89.6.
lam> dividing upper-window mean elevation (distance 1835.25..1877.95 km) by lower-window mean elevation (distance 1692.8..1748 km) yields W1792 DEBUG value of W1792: 1.08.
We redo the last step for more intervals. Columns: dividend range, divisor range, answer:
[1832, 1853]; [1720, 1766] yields 1.25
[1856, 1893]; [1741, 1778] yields 1.27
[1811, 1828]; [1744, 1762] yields 1.57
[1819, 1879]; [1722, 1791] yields 1.17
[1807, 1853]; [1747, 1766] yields 1.56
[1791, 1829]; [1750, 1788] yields 1.21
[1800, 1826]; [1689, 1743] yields 1.06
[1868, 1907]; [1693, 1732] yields 1.05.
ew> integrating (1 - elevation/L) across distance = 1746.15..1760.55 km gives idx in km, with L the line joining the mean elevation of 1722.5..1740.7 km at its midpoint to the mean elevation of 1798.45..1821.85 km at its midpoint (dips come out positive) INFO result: 5.4 km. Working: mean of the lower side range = 88.8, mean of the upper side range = 91.3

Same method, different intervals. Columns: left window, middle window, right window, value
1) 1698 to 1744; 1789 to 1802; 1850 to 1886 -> -0.2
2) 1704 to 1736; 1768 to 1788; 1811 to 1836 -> 0.5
